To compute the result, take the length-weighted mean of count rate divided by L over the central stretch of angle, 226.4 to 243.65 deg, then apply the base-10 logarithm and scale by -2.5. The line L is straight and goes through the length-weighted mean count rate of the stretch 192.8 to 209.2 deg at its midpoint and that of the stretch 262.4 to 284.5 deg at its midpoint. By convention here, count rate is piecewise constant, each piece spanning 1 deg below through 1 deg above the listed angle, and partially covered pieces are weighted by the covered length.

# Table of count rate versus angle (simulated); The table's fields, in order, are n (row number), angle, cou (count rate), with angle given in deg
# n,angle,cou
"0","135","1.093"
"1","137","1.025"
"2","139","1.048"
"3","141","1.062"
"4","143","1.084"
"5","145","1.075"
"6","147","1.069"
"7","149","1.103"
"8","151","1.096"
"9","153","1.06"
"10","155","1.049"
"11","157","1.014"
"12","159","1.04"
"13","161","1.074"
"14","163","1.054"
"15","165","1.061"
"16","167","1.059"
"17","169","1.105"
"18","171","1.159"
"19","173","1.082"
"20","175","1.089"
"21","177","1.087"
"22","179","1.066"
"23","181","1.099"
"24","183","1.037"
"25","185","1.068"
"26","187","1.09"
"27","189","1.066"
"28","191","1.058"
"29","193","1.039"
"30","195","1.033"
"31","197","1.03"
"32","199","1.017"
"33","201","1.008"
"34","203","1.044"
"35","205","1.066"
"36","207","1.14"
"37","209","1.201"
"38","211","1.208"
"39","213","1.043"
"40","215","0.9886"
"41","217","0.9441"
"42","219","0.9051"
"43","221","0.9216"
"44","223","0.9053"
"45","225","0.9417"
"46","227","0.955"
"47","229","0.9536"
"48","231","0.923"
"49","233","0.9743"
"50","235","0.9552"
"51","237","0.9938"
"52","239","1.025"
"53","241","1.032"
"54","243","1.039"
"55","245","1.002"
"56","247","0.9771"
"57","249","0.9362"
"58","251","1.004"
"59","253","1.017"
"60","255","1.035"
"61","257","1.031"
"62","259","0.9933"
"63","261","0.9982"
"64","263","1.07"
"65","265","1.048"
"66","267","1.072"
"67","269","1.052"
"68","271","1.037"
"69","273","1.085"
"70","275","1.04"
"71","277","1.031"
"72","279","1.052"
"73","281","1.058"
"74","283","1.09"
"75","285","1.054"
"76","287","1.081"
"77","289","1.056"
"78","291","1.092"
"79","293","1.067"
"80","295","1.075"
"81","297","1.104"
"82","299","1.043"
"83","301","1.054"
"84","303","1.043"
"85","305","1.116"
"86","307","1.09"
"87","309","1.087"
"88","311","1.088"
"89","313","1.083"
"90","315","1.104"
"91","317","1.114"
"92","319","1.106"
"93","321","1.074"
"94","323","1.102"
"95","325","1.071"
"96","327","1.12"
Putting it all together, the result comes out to 0.08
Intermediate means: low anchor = 1.06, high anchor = 1.06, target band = 0.983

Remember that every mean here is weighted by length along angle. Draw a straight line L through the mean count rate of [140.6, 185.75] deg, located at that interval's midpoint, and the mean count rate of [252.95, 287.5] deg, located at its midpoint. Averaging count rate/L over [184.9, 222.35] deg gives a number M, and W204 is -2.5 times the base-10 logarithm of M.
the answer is 0.02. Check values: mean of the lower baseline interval 1.07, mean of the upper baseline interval 1.05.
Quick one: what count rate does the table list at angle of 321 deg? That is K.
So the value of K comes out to 1.074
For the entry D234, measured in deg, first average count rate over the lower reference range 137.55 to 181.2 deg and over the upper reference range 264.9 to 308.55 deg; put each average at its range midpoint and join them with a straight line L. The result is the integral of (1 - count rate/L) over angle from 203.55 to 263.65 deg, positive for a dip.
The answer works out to 3.56 deg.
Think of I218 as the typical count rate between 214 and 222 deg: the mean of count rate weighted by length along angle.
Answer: 0.94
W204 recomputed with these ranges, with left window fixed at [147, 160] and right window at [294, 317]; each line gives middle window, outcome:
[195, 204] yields 0.043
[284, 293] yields 0.009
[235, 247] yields 0.066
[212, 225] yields 0.129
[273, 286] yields 0.022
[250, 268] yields 0.047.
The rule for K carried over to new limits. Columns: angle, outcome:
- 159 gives 1.04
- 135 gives 1.093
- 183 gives 1.037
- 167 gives 1.059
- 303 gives 1.043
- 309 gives 1.087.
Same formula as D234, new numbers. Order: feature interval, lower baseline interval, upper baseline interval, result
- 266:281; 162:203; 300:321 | 0.39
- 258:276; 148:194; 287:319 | 0.59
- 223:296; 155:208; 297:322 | 3.72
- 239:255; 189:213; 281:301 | 1.02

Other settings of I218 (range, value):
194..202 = 1.02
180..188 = 1.07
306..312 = 1.09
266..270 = 1.06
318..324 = 1.09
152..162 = 1.05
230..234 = 0.949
